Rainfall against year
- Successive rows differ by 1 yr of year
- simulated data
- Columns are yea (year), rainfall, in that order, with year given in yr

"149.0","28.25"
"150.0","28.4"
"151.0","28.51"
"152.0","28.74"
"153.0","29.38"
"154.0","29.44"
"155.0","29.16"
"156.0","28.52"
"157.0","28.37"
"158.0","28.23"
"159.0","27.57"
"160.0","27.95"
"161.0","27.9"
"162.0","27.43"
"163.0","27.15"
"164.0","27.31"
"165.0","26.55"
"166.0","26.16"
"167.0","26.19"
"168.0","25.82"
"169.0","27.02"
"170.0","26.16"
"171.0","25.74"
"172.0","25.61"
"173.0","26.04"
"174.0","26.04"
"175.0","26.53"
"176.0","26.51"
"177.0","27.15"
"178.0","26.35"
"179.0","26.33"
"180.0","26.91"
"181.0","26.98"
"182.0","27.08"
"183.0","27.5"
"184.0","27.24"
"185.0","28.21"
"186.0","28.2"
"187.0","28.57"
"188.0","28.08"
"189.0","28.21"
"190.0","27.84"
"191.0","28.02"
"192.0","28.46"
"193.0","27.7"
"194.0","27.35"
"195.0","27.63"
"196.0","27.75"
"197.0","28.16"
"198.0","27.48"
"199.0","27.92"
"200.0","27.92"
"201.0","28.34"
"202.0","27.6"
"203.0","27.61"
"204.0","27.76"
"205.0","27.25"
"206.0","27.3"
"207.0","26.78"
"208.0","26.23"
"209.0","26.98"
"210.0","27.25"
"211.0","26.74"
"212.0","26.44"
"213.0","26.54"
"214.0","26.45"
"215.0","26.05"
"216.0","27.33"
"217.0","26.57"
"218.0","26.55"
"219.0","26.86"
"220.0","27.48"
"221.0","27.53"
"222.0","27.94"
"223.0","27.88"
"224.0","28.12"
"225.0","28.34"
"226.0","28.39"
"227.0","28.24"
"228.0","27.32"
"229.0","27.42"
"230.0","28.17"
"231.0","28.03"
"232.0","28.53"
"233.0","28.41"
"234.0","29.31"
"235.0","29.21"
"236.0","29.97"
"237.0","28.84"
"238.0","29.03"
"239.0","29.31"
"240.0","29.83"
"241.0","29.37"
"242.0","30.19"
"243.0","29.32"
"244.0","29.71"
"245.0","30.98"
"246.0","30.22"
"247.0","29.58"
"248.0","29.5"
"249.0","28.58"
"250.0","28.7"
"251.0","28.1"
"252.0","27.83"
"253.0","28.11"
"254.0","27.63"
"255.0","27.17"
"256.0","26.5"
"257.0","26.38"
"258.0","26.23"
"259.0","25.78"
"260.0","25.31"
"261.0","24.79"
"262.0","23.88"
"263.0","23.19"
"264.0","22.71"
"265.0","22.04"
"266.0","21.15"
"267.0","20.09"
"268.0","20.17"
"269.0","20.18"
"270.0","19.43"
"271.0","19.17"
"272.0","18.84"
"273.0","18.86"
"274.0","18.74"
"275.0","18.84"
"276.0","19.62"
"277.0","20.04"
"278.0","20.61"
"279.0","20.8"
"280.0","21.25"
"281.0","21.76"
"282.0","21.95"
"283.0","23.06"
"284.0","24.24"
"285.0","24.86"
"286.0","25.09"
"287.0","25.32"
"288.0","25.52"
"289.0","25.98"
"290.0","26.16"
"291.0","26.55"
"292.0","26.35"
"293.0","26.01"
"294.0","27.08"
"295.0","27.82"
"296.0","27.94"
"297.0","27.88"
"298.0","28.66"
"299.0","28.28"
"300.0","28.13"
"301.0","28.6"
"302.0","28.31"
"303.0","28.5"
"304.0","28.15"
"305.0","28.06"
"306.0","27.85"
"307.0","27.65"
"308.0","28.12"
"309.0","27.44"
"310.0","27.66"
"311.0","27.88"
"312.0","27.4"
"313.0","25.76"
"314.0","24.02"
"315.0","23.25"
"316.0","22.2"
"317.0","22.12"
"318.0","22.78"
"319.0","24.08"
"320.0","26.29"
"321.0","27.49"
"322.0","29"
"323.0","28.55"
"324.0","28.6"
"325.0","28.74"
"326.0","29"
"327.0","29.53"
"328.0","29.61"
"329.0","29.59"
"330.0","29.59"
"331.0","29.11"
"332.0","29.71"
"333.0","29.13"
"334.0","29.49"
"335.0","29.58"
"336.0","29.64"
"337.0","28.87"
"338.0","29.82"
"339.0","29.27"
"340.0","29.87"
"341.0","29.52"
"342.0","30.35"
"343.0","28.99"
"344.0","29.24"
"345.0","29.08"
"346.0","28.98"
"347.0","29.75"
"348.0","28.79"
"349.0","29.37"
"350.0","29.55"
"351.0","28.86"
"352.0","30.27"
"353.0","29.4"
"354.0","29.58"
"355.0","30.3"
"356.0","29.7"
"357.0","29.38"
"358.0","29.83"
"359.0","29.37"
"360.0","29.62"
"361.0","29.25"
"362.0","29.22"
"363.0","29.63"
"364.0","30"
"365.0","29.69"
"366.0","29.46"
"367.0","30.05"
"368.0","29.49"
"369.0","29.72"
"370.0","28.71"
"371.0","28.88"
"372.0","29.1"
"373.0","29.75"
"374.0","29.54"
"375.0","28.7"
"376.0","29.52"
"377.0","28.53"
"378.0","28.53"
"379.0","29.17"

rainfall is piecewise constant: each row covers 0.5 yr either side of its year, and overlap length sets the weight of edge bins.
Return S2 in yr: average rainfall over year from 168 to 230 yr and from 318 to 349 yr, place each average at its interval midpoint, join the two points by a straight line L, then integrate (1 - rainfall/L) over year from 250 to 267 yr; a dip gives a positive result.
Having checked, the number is 1.6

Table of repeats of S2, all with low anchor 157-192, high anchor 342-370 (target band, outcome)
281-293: 1.5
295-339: 1.9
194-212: 0.0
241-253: -0.5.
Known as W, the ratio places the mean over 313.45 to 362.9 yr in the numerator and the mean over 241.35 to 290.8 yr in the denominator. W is 1.17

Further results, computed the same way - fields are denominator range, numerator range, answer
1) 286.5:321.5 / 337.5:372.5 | 1.11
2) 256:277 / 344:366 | 1.35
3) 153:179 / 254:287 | 0.83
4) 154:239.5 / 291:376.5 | 1.03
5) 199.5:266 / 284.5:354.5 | 1.01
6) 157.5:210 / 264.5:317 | 0.90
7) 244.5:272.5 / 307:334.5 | 1.09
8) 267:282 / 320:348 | 1.46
